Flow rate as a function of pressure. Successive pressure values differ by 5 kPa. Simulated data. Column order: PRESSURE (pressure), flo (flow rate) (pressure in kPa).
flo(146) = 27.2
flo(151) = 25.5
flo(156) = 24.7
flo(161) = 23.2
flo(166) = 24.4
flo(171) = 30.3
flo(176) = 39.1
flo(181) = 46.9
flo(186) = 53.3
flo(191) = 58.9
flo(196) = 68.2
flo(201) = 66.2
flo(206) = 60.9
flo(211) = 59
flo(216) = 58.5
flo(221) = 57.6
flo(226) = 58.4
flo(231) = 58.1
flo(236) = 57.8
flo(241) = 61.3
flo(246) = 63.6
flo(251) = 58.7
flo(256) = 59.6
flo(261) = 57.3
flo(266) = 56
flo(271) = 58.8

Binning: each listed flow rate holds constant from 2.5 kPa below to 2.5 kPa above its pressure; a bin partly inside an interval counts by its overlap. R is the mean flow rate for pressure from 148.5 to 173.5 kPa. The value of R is 25.6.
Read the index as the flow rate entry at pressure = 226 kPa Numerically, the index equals 58.4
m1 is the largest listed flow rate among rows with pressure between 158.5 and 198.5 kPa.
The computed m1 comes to 68.2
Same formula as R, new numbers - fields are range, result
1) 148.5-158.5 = 25.1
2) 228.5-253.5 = 59.9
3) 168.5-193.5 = 45.7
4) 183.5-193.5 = 56.1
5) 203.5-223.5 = 59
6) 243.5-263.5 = 59.8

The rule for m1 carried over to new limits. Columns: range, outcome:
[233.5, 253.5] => 63.6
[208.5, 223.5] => 59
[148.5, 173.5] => 30.3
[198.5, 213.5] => 66.2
